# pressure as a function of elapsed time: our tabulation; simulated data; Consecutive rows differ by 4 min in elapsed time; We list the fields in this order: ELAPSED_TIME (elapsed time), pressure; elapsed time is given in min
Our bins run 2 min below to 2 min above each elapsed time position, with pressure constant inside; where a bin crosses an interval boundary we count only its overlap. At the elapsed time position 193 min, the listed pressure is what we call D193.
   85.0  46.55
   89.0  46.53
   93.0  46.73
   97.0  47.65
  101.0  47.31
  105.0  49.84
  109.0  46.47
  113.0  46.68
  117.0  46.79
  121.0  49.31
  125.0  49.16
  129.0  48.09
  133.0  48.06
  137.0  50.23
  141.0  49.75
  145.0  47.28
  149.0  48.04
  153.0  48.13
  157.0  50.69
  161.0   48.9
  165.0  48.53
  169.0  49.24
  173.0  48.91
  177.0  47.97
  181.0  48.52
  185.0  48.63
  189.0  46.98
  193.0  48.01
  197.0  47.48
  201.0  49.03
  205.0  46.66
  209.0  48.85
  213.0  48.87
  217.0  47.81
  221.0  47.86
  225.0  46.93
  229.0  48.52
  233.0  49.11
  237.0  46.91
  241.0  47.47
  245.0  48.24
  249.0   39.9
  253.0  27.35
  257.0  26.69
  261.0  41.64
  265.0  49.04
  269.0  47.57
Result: 48.01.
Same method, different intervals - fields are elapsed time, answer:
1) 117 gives 46.79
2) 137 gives 50.23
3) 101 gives 47.31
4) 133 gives 48.06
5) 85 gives 46.55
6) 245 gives 48.24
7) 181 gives 48.52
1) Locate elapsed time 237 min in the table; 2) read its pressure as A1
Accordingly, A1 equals 46.91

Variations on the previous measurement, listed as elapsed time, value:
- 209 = 48.85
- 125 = 49.16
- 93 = 46.73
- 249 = 39.9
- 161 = 48.9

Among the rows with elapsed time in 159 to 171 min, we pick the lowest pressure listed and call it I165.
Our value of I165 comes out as 48.53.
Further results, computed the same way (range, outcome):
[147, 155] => 48.04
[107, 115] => 46.47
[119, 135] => 48.06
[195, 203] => 47.48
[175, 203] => 46.98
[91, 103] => 46.73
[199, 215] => 46.66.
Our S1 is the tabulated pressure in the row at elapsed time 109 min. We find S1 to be 46.47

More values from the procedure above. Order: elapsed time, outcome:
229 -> 48.52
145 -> 47.28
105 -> 49.84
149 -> 48.04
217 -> 47.81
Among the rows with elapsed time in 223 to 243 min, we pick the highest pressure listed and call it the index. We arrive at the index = 49.11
